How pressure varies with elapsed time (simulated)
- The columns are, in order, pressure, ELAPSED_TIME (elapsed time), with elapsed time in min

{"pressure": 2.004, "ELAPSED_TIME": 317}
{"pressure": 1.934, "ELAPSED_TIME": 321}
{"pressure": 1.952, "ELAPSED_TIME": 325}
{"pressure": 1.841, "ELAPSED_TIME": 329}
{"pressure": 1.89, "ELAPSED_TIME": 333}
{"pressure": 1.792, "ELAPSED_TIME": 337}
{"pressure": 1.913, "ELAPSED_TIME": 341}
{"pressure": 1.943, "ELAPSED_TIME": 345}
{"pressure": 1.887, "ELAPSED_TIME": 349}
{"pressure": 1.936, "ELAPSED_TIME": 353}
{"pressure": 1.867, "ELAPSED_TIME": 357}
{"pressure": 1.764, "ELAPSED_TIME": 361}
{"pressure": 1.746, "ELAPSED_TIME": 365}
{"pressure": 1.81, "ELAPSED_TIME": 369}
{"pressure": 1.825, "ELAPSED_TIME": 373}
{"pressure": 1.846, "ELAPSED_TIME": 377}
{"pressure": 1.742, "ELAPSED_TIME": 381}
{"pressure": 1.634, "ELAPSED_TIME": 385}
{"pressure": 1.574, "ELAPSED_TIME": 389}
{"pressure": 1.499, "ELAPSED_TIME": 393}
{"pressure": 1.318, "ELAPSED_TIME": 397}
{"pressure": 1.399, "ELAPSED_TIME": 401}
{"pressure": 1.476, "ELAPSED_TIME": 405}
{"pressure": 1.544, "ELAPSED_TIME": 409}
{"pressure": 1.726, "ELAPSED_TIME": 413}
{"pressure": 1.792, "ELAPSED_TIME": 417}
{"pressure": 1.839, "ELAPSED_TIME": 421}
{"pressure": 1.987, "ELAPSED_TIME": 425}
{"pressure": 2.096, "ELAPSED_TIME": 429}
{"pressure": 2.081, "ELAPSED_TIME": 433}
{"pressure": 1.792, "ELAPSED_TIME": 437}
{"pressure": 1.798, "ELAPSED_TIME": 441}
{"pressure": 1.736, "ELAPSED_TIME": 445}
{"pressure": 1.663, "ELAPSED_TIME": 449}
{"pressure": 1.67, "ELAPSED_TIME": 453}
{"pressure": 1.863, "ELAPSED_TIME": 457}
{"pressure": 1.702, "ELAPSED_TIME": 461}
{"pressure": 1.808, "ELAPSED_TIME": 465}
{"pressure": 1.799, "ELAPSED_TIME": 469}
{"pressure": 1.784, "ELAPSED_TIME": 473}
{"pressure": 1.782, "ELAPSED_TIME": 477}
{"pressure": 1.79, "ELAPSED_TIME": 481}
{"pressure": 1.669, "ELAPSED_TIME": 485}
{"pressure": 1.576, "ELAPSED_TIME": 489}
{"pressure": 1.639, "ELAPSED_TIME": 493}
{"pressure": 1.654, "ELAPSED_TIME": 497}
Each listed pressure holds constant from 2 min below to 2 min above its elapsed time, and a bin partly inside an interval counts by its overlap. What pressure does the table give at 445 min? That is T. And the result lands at 1.736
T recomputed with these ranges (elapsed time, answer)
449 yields 1.663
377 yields 1.846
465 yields 1.808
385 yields 1.634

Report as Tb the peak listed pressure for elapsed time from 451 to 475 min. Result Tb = 1.863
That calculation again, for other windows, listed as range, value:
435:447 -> 1.798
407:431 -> 2.096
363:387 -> 1.846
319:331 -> 1.952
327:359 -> 1.943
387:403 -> 1.574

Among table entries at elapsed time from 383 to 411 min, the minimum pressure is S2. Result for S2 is 1.318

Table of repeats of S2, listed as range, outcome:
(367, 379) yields 1.81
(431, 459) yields 1.663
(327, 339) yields 1.792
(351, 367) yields 1.746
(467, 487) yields 1.669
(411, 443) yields 1.726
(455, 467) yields 1.702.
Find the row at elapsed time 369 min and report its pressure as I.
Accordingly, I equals 1.81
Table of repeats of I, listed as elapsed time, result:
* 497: 1.654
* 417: 1.792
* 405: 1.476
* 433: 2.081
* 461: 1.702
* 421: 1.839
